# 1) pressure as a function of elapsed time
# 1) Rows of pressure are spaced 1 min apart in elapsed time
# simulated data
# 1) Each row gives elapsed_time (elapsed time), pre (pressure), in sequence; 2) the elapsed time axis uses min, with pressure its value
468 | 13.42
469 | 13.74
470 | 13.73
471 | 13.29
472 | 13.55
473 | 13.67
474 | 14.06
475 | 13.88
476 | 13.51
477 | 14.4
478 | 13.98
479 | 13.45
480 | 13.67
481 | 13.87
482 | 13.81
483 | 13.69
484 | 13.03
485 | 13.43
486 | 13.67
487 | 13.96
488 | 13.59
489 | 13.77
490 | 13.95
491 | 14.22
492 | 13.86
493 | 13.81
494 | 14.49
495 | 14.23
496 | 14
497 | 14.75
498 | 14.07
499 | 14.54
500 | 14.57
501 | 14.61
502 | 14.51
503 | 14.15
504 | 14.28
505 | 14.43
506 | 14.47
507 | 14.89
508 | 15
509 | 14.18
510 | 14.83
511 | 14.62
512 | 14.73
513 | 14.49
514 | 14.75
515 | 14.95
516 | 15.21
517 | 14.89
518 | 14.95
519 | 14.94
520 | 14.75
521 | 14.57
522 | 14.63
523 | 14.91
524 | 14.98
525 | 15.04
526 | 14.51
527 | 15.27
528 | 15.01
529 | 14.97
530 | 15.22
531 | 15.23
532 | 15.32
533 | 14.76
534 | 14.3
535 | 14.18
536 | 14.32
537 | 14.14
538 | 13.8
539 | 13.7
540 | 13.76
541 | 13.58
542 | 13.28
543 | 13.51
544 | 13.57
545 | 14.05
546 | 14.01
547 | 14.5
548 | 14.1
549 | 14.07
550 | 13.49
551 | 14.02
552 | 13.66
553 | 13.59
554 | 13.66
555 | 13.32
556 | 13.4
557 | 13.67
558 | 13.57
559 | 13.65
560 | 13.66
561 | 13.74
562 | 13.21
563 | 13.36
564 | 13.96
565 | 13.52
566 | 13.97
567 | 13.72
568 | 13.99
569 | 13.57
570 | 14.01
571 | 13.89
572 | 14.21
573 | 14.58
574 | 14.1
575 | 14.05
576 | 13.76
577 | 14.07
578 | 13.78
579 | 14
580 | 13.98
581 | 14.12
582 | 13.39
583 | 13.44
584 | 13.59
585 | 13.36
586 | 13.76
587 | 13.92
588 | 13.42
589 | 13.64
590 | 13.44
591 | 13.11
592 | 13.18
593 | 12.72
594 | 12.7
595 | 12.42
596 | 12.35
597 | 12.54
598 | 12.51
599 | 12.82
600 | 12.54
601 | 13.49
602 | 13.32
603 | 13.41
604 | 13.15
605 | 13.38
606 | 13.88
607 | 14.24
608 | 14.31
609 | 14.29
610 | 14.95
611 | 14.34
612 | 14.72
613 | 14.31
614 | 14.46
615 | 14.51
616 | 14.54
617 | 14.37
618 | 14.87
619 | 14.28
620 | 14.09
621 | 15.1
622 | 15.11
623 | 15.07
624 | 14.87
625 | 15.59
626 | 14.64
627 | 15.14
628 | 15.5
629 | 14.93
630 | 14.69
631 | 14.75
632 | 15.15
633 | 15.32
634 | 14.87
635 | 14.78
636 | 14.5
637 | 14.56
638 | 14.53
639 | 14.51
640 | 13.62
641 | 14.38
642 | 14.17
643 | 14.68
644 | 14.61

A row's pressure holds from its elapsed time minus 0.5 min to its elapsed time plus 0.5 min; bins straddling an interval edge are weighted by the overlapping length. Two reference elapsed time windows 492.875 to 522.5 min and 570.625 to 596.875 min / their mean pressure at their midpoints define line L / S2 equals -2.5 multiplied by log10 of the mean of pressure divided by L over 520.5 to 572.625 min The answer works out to 0.00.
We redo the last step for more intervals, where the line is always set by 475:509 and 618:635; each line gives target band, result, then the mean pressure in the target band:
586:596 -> 0.12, 13.2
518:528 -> -0.04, 14.9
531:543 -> 0.02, 14.1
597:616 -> 0.08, 13.8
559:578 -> 0.06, 13.8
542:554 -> 0.05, 13.8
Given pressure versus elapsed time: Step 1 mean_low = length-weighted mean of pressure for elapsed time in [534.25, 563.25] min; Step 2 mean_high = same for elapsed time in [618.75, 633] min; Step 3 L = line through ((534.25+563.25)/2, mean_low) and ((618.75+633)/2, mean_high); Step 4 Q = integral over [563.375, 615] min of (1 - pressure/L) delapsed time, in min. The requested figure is 2.6 min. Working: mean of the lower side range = 13.8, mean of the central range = 13.7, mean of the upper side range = 14.9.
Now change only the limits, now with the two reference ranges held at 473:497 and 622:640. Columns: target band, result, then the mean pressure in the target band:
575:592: 1.02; 13.7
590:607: 1.89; 13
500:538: -1.68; 14.7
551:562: 0.58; 13.6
